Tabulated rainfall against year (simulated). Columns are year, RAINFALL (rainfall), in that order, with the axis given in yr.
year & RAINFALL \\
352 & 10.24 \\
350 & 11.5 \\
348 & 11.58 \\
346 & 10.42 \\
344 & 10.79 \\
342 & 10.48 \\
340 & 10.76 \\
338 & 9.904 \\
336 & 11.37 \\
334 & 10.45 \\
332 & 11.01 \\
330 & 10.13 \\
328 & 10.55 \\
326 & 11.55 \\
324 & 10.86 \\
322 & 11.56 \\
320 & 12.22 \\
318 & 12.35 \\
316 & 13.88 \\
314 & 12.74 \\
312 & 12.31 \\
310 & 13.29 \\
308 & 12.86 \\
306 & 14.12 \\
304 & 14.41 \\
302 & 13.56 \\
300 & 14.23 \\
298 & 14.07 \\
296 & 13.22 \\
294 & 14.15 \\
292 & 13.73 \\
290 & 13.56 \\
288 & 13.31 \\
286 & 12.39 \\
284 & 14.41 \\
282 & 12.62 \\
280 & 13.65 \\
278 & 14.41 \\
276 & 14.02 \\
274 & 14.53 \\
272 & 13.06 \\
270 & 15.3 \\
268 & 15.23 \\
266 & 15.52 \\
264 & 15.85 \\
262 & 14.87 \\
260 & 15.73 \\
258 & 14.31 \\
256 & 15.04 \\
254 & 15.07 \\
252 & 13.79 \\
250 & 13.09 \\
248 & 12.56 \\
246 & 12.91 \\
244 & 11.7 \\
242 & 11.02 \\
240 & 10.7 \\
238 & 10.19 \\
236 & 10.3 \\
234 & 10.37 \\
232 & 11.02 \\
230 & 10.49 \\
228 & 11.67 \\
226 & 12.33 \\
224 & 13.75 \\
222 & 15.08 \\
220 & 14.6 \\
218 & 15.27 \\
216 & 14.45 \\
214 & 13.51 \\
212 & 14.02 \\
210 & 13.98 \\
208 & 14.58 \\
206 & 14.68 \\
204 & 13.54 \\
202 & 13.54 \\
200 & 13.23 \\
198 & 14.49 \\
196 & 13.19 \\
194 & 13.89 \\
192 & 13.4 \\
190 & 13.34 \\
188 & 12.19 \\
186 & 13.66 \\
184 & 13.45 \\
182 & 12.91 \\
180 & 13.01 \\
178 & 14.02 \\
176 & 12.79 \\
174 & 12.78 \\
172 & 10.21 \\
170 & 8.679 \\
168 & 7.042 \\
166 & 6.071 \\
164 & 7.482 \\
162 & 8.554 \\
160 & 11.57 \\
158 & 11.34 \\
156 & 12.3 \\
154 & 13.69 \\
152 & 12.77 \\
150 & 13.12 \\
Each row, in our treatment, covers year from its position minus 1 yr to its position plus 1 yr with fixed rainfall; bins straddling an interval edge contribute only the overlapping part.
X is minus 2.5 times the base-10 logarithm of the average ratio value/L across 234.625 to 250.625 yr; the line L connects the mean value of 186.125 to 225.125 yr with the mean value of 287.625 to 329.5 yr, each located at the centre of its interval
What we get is 0.18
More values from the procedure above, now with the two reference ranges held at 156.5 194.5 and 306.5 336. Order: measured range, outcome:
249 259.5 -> -0.23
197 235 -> -0.17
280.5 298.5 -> -0.15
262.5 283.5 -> -0.23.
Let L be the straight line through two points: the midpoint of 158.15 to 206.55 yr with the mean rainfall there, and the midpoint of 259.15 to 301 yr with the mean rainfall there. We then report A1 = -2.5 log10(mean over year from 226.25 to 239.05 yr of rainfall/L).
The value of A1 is 0.21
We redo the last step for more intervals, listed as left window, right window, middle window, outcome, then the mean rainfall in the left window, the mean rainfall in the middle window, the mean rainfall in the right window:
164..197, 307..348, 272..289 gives -0.178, 11.8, 13.6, 11.5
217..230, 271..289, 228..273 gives 0.041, 13.5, 13.1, 13.6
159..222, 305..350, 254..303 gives -0.189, 12.6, 14.2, 11.6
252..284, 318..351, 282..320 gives -0.053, 14.6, 13.4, 11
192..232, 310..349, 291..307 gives -0.167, 13.6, 13.9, 11.4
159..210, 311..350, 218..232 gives -0.096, 12.1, 13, 11.3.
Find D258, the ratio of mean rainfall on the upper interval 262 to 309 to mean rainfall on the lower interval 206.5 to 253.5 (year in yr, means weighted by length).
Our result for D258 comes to 1.1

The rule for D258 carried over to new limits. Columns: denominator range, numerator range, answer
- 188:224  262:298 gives 1.01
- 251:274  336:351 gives 0.73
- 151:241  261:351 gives 1.04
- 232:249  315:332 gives 1.04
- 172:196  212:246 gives 0.94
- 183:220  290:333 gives 0.92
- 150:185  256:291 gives 1.28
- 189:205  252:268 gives 1.11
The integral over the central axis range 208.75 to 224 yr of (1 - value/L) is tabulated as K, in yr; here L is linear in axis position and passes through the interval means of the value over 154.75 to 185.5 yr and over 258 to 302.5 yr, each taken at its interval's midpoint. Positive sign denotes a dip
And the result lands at -2.63 yr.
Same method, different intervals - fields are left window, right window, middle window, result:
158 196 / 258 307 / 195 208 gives -1.9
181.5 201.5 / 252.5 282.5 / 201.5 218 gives -0.5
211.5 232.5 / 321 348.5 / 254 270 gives -3.6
